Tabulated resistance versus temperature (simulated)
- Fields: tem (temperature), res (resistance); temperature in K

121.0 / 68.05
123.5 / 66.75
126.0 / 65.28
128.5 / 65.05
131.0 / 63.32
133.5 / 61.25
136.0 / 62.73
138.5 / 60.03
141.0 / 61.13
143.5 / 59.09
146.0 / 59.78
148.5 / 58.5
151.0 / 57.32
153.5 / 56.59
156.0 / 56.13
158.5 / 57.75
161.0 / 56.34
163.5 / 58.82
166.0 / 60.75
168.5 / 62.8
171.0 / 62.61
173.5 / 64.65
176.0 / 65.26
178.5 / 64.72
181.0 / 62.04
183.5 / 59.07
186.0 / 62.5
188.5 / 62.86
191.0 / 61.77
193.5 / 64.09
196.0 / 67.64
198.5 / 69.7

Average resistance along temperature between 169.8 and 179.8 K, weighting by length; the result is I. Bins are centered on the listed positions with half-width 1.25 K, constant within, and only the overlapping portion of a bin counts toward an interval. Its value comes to 64.3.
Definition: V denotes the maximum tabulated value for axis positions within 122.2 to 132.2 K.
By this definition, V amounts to 66.75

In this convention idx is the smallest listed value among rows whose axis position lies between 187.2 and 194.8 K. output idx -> 61.77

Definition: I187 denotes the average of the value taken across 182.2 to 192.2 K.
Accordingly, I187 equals 61.6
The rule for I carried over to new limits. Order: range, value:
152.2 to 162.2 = 56.7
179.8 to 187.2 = 61.2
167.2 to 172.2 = 62.7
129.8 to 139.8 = 61.8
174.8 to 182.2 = 64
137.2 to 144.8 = 60.1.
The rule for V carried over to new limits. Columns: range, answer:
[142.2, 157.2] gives 59.78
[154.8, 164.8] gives 58.82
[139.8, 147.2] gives 61.13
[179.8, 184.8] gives 62.04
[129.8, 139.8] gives 63.32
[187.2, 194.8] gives 64.09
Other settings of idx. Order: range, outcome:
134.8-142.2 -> 60.03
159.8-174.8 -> 56.34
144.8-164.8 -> 56.13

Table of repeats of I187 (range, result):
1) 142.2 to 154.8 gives 58.3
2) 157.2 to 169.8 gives 59.3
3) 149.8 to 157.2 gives 56.7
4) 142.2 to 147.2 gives 59.4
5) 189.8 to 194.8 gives 63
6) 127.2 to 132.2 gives 64.2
